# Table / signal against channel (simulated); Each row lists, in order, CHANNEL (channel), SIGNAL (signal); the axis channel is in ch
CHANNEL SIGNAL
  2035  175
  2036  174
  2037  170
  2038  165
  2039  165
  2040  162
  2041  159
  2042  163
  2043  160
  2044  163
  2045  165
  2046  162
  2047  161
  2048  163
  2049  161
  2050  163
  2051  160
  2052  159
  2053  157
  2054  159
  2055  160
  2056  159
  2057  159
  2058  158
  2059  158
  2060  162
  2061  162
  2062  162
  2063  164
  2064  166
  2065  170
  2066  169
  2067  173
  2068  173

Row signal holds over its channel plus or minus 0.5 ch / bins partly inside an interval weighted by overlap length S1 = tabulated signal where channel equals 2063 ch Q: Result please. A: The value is 164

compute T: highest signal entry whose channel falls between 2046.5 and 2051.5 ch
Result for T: 163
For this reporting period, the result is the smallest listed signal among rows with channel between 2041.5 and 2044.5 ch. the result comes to 160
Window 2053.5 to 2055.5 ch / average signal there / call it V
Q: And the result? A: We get 160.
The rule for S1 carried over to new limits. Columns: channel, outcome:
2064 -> 166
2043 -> 160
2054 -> 159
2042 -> 163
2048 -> 163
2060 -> 162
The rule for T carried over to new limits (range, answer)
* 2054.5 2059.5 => 160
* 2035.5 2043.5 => 174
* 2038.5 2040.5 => 165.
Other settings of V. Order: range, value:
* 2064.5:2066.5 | 170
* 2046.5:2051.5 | 162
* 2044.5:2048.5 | 163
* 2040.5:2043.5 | 161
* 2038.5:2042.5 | 162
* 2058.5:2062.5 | 161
